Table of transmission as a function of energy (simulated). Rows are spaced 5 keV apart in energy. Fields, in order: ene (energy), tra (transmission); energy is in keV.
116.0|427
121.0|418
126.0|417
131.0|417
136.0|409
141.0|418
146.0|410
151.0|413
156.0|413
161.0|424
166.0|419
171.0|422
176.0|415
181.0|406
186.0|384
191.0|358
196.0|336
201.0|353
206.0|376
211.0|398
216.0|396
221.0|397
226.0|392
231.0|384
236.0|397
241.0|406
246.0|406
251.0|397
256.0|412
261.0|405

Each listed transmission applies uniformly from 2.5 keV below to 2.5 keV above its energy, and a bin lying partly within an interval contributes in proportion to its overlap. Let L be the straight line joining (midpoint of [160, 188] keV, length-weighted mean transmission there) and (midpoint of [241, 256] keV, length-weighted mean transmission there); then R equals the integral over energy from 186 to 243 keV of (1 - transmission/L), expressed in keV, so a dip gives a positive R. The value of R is 3.68 keV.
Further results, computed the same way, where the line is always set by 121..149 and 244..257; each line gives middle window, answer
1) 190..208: 2.37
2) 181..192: 0.78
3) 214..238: 0.79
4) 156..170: -0.27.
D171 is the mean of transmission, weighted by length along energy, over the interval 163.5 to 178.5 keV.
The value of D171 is 419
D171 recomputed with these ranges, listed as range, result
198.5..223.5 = 384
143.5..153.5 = 412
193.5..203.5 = 344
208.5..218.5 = 397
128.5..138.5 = 413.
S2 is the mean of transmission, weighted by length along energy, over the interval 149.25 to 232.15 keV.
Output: 393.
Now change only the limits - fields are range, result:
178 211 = 372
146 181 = 416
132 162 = 414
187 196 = 356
